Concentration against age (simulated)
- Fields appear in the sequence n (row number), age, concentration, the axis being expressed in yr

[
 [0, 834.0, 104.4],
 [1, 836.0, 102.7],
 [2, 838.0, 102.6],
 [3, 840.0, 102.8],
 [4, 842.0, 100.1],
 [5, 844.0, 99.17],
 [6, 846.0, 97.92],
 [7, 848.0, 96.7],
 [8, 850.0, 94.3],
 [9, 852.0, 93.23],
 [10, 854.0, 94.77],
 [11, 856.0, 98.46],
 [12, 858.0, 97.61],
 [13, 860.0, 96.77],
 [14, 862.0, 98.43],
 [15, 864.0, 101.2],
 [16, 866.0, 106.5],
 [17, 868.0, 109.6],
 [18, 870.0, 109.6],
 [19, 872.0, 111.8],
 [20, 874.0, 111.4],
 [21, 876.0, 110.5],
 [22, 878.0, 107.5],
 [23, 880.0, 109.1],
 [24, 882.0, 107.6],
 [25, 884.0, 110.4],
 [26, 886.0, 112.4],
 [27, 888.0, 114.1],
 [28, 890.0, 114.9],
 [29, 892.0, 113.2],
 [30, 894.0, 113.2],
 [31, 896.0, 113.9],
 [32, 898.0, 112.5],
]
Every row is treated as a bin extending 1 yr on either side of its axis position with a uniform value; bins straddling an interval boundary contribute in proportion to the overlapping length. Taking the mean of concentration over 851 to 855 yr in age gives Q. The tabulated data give 94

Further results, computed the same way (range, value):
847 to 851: 95.5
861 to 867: 102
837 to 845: 101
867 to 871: 110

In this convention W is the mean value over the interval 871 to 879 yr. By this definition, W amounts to 110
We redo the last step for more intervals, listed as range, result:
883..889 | 112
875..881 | 109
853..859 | 96.9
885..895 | 114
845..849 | 97.3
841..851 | 97.6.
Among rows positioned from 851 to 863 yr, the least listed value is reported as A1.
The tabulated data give 93.23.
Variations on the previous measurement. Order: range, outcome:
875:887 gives 107.5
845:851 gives 94.3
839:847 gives 97.92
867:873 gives 109.6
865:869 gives 106.5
